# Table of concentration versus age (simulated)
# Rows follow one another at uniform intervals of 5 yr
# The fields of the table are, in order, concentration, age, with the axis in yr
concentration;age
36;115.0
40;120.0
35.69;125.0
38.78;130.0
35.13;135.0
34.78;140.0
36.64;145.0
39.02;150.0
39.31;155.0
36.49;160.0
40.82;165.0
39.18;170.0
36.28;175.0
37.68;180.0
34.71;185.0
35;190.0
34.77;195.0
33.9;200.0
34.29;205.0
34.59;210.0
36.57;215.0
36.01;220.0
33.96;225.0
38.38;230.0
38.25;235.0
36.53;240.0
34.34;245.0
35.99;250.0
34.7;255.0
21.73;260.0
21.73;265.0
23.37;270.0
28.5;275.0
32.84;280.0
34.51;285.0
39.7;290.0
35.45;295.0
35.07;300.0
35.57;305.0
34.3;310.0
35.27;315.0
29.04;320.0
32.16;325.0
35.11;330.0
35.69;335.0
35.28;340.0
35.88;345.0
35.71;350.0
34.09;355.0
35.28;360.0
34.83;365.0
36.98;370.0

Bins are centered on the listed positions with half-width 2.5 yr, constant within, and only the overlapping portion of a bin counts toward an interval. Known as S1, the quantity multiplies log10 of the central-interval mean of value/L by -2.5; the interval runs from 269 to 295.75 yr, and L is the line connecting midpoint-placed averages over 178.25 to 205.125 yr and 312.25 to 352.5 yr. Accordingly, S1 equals 0.06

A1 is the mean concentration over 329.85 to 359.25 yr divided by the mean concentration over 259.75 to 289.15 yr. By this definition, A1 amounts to 1.25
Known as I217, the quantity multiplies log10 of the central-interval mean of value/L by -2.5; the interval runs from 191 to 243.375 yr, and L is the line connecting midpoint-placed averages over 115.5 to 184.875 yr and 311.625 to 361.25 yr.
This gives 0.02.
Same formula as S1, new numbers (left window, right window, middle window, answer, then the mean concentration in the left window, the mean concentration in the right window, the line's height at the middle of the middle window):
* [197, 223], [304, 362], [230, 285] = 0.115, 35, 34.4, 34.8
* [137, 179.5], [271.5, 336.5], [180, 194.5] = 0.050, 37.8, 33.9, 37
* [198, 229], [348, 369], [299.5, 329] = 0.049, 35.1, 35.1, 35.1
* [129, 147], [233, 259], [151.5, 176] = -0.079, 36.1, 35.1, 35.9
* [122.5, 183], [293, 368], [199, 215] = 0.059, 37.5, 34.6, 36.6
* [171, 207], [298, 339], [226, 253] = -0.049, 35.4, 34.1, 34.9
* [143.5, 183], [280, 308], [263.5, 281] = 0.343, 38.2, 35.7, 36.1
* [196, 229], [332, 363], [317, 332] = 0.102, 35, 35.3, 35.3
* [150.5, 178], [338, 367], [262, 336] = 0.116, 38.4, 35.2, 36.1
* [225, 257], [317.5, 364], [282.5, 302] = -0.030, 36.2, 34.3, 35.2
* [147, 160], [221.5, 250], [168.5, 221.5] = 0.052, 38.6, 36.3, 37.4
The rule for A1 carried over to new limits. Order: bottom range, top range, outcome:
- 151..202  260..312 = 0.86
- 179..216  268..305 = 0.94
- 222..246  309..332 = 0.91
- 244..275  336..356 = 1.25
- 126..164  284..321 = 0.94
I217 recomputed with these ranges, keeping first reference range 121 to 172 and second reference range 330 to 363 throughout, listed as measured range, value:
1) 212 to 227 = 0.04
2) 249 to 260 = 0.13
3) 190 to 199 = 0.07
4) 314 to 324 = 0.13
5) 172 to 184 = 0.01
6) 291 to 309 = 0.01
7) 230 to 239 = -0.04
